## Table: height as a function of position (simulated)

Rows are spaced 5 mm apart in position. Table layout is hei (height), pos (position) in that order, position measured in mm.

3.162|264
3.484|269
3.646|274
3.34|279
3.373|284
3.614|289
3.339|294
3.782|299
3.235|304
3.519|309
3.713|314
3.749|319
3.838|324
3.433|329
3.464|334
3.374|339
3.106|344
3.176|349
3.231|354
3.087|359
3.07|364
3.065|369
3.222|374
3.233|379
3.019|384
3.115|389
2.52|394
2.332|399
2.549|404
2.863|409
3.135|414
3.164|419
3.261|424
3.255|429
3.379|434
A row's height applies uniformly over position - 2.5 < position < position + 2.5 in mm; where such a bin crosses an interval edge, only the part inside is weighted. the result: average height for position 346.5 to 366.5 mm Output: 3.14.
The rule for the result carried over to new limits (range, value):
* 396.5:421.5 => 2.81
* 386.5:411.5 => 2.68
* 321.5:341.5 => 3.53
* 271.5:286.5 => 3.45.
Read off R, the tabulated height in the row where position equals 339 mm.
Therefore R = 3.374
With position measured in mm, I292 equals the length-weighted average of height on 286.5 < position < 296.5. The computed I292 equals 3.48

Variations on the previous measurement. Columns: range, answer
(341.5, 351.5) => 3.14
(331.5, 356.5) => 3.27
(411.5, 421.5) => 3.15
